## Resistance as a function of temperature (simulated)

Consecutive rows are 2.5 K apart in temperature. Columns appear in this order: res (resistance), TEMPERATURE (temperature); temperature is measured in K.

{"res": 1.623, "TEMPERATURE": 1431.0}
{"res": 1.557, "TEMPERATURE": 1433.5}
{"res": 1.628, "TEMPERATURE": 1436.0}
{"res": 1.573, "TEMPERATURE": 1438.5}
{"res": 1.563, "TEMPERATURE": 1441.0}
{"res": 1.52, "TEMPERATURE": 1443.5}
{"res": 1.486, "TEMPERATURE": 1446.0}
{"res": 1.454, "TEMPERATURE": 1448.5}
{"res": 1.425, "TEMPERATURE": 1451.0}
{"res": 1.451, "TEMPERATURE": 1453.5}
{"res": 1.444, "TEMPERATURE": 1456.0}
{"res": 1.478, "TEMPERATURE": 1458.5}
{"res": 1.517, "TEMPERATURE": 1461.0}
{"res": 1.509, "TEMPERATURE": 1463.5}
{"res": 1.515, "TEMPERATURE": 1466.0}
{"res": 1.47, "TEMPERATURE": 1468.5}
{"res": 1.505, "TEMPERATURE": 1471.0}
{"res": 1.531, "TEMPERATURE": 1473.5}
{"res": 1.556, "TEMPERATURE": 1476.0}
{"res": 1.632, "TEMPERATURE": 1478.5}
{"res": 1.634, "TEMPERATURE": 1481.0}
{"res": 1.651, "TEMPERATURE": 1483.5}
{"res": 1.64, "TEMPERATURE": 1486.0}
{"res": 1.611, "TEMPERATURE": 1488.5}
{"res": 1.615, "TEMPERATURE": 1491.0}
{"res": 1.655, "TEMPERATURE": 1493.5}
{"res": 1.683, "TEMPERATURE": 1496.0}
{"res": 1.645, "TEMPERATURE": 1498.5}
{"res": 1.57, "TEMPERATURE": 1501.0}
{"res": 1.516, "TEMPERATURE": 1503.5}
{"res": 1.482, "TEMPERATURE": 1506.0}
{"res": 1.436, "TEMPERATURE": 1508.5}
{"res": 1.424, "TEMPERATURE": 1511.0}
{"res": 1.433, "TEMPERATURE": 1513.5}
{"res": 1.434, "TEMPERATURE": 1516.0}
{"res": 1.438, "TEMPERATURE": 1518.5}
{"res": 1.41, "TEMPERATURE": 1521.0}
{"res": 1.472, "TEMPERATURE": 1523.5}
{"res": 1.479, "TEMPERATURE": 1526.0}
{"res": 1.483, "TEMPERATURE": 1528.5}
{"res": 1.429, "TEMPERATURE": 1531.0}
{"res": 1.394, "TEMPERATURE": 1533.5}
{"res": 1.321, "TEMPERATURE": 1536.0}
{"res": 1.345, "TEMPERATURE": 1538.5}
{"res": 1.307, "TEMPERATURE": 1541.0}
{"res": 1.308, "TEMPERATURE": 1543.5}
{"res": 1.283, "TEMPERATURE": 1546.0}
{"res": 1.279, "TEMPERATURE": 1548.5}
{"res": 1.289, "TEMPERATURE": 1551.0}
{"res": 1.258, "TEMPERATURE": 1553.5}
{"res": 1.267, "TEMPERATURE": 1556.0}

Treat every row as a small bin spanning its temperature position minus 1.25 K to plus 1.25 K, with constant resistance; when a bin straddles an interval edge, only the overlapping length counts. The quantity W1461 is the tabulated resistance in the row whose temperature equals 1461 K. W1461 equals 1.517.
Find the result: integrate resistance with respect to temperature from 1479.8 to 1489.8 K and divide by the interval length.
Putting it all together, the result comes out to 1.63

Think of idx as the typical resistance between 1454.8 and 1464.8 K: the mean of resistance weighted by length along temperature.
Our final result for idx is 1.49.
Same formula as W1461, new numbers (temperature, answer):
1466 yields 1.515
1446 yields 1.486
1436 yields 1.628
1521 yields 1.41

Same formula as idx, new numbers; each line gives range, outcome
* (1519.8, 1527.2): 1.45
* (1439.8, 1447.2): 1.52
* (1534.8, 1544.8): 1.32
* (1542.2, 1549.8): 1.29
